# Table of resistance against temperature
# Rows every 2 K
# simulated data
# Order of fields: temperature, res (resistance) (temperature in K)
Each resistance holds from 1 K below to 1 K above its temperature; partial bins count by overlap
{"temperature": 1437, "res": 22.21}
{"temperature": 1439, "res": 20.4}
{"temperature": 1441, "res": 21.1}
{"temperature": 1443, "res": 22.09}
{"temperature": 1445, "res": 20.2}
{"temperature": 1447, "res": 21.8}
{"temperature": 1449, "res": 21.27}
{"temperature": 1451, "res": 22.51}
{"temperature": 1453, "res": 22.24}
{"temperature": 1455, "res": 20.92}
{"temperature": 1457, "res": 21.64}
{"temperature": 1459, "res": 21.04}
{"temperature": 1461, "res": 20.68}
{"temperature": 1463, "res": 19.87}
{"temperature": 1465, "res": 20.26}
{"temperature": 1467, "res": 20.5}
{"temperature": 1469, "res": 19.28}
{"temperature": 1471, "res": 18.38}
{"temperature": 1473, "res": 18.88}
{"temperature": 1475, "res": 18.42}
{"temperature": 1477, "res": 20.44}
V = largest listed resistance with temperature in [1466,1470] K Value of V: 20.5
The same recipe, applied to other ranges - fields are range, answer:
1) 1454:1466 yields 21.64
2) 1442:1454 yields 22.51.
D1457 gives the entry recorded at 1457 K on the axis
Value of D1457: 21.64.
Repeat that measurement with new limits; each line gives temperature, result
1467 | 20.5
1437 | 22.21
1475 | 18.42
